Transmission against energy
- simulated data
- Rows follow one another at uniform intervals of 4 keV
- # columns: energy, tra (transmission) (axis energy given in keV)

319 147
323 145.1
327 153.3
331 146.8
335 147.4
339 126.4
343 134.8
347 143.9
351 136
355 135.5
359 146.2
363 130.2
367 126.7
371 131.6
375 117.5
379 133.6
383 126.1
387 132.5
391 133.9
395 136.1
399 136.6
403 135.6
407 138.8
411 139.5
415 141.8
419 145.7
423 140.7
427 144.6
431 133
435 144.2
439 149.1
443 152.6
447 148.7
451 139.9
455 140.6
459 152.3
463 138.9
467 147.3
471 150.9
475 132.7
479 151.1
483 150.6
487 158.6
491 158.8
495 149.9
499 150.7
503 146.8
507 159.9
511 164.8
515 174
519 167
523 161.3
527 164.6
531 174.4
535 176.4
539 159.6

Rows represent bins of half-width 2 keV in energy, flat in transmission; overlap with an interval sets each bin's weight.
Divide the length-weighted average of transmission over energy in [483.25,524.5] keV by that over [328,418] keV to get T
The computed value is 1.2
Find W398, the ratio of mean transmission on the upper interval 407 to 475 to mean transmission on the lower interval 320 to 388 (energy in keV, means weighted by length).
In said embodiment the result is 1.1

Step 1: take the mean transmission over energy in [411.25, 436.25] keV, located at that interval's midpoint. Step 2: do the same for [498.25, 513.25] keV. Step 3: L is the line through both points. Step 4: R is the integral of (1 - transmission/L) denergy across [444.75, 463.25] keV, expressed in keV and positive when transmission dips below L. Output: 0.3 keV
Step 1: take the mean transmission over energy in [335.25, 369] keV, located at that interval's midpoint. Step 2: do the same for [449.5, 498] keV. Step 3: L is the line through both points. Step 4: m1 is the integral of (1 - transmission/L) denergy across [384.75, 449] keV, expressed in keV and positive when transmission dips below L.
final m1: 0.6 keV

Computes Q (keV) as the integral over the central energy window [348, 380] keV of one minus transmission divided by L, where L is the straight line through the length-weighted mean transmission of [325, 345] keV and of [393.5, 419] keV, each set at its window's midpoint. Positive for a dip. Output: 1.8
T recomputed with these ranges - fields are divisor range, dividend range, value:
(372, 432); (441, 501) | 1.09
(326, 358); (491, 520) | 1.13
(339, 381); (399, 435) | 1.05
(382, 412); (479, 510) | 1.14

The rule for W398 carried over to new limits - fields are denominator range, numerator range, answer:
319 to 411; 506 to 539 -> 1.23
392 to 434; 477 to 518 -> 1.13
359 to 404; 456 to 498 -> 1.13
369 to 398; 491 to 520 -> 1.22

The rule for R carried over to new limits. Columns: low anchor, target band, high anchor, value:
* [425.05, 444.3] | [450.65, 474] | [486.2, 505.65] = 0.54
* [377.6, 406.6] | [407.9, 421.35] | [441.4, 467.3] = -0.39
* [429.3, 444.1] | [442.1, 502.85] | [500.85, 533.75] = 2.03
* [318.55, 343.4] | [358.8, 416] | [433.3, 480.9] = 4.40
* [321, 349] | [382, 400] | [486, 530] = 1.82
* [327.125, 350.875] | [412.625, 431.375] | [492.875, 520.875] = 0.98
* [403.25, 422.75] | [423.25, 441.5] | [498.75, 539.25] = 0.29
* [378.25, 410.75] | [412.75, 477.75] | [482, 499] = 0.37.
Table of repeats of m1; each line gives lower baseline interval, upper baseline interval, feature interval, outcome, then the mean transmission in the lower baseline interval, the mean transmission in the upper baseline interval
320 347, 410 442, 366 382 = 1.7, 143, 143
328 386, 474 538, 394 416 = 0.7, 135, 159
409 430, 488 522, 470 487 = 0.7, 142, 159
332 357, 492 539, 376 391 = 1.4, 138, 162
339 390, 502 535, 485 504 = 0.8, 133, 165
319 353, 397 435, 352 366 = 0.5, 142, 140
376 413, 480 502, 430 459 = -0.2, 134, 153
